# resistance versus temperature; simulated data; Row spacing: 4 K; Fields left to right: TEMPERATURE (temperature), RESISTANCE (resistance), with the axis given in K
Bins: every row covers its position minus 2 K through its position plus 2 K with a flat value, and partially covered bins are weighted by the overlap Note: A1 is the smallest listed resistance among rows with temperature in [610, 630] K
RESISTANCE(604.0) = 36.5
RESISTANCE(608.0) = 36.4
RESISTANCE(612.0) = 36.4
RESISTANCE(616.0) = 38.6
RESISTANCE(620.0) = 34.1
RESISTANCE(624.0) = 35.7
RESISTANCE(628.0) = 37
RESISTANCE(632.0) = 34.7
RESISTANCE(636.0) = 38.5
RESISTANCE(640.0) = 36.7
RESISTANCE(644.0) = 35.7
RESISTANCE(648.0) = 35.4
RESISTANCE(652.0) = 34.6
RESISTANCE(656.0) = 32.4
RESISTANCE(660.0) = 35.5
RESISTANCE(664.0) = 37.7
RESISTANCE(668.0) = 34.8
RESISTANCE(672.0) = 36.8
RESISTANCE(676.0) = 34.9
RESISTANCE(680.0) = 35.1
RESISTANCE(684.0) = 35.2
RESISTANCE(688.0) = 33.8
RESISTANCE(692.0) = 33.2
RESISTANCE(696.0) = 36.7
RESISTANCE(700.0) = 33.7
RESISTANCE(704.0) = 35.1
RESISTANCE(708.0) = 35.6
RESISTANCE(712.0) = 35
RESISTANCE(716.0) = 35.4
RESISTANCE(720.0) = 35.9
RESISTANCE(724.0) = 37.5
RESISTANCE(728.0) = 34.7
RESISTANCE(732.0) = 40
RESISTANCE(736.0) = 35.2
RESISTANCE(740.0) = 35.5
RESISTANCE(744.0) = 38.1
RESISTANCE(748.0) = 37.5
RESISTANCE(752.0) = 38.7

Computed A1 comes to 34.1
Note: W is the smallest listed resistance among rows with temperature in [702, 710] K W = 35.1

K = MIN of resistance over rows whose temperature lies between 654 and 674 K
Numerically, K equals 32.4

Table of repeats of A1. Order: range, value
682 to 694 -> 33.2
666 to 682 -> 34.8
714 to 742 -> 34.7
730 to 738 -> 35.2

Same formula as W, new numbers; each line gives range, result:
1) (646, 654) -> 34.6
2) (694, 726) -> 33.7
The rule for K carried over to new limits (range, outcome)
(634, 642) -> 36.7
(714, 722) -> 35.4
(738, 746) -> 35.5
